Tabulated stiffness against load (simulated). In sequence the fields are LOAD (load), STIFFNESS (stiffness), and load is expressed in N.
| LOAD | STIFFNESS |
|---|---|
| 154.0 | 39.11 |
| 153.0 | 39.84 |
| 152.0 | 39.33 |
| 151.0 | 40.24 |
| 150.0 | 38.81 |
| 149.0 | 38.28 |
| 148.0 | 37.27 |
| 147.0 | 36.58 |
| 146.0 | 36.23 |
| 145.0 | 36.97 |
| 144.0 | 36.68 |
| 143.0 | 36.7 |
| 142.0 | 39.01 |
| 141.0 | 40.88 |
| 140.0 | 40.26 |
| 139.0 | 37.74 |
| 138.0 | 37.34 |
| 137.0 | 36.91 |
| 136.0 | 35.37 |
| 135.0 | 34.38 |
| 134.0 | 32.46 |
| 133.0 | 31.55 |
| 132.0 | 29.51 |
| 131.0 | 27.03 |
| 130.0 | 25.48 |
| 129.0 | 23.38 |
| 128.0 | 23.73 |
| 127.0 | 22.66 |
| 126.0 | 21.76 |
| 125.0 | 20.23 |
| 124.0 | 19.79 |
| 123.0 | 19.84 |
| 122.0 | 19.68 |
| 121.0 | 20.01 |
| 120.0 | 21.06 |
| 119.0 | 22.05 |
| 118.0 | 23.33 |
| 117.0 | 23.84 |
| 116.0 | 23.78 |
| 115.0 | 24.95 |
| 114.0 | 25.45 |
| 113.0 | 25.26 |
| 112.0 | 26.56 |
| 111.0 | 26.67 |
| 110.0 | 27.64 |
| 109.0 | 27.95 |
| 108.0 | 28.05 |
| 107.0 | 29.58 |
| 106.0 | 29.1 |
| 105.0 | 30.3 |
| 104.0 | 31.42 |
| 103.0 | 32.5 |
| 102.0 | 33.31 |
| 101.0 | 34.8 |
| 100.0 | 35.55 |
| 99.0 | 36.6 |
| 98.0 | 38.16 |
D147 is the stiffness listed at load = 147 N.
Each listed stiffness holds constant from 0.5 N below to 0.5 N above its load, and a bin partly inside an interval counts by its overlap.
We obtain 36.58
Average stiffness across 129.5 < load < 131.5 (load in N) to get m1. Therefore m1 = 26.3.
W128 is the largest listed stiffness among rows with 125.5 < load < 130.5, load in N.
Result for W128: 25.48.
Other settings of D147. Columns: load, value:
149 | 38.28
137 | 36.91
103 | 32.5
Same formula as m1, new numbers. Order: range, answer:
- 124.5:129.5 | 22.4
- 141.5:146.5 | 37.1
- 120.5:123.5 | 19.8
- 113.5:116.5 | 24.7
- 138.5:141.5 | 39.6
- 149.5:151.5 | 39.5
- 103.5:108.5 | 29.7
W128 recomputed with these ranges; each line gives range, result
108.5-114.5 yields 27.95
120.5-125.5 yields 20.23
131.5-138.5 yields 37.34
